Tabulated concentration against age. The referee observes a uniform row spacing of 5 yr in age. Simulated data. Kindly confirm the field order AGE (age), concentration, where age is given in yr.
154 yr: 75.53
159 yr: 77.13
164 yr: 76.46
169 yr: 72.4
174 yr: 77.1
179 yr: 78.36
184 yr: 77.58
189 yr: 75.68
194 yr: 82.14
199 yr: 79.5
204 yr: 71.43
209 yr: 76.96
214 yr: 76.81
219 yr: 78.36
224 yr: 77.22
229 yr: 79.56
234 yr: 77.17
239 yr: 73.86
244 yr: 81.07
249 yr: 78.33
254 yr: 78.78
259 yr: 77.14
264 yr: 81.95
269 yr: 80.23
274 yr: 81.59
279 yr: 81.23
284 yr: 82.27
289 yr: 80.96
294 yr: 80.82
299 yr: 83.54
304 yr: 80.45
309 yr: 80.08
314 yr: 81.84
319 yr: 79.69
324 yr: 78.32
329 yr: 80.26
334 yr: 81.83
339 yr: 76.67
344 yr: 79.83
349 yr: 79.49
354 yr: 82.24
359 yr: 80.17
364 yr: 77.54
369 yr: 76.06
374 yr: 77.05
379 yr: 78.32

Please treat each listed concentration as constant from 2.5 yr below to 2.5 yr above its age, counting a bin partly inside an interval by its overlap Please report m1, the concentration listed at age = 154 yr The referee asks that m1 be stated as 75.53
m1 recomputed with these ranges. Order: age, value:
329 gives 80.26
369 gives 76.06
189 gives 75.68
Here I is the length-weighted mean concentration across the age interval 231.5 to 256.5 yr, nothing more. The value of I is 77.8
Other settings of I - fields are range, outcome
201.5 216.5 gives 75.1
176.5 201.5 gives 78.7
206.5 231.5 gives 77.8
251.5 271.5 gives 79.5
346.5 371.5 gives 79.1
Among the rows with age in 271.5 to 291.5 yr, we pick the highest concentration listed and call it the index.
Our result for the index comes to 82.27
